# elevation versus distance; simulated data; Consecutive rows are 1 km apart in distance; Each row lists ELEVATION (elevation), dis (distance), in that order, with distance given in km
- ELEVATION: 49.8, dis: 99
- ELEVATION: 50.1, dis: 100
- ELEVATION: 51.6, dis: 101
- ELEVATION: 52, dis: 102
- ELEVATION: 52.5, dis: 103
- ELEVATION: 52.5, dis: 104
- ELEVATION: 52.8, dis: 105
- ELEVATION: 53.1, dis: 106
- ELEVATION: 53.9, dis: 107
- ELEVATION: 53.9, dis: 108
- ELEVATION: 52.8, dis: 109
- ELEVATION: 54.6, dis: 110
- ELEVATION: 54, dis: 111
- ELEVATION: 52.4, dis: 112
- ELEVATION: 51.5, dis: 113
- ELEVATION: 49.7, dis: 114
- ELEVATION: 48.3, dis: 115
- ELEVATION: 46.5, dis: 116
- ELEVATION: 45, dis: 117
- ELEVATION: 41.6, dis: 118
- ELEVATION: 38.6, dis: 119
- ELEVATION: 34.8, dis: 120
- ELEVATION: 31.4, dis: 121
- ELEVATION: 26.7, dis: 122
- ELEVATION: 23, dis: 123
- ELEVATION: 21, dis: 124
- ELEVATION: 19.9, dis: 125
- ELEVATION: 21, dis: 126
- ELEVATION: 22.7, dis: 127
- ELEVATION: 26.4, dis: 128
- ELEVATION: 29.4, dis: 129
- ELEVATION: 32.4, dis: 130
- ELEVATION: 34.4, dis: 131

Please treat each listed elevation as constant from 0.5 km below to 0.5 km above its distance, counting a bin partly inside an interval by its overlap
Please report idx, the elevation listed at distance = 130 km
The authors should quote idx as 32.4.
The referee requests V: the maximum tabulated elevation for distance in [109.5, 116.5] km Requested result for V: 54.6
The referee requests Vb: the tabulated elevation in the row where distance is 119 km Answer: 38.6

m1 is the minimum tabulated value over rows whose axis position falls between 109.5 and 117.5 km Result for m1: 45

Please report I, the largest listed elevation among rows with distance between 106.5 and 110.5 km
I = 54.6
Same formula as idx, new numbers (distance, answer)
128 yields 26.4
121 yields 31.4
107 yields 53.9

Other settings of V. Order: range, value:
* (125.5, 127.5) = 22.7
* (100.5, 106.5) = 53.1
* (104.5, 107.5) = 53.9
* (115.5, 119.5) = 46.5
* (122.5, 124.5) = 23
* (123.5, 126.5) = 21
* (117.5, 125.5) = 41.6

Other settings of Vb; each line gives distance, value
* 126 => 21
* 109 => 52.8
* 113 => 51.5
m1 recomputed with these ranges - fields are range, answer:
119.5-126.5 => 19.9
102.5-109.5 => 52.5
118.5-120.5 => 34.8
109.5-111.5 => 54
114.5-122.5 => 26.7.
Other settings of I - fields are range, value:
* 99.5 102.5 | 52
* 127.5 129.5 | 29.4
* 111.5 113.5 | 52.4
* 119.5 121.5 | 34.8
